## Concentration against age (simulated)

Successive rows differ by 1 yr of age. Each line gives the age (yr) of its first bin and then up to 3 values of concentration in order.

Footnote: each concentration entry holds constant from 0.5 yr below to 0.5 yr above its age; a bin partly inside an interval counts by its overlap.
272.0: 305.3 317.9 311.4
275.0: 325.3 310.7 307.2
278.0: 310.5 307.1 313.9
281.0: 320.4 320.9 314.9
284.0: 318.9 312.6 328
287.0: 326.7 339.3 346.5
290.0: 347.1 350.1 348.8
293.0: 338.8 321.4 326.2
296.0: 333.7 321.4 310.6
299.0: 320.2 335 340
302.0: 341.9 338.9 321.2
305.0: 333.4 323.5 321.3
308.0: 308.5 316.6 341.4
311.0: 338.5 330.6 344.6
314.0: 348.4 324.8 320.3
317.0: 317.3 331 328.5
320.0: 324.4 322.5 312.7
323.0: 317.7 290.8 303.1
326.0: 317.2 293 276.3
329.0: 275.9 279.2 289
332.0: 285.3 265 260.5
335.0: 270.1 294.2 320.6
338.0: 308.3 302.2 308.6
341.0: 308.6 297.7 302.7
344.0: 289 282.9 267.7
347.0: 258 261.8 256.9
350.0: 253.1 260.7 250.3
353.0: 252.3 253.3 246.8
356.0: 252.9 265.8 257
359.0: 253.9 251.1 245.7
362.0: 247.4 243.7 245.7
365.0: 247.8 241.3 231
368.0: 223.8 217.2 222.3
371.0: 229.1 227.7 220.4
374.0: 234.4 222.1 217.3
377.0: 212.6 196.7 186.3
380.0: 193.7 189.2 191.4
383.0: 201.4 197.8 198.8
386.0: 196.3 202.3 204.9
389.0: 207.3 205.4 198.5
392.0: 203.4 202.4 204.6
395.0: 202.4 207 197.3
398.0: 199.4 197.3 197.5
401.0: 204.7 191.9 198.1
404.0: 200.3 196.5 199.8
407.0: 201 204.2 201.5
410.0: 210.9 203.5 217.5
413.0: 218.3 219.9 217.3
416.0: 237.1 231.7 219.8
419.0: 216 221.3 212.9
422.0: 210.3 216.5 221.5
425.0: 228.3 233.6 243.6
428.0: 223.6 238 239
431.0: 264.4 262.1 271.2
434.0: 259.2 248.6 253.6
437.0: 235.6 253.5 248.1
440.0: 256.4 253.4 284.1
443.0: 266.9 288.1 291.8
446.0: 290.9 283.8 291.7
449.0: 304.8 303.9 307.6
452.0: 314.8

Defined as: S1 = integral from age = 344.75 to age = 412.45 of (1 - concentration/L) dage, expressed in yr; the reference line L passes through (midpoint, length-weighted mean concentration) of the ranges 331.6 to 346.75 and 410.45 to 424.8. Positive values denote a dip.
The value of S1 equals 8.9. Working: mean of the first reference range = 290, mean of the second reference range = 219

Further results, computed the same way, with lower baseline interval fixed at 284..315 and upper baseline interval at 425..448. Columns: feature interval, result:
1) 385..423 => 9.5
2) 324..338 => 1.2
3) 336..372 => 4.9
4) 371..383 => 3.4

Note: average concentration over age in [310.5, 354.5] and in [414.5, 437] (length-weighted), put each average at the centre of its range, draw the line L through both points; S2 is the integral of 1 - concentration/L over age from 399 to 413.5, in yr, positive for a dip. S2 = 2.60 yr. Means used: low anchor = 295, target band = 203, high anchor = 235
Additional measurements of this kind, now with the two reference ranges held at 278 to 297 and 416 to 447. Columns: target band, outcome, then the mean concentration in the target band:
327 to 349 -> 1.0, 285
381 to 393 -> 3.2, 200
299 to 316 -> -0.8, 331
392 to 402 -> 2.4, 201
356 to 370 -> 2.1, 244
